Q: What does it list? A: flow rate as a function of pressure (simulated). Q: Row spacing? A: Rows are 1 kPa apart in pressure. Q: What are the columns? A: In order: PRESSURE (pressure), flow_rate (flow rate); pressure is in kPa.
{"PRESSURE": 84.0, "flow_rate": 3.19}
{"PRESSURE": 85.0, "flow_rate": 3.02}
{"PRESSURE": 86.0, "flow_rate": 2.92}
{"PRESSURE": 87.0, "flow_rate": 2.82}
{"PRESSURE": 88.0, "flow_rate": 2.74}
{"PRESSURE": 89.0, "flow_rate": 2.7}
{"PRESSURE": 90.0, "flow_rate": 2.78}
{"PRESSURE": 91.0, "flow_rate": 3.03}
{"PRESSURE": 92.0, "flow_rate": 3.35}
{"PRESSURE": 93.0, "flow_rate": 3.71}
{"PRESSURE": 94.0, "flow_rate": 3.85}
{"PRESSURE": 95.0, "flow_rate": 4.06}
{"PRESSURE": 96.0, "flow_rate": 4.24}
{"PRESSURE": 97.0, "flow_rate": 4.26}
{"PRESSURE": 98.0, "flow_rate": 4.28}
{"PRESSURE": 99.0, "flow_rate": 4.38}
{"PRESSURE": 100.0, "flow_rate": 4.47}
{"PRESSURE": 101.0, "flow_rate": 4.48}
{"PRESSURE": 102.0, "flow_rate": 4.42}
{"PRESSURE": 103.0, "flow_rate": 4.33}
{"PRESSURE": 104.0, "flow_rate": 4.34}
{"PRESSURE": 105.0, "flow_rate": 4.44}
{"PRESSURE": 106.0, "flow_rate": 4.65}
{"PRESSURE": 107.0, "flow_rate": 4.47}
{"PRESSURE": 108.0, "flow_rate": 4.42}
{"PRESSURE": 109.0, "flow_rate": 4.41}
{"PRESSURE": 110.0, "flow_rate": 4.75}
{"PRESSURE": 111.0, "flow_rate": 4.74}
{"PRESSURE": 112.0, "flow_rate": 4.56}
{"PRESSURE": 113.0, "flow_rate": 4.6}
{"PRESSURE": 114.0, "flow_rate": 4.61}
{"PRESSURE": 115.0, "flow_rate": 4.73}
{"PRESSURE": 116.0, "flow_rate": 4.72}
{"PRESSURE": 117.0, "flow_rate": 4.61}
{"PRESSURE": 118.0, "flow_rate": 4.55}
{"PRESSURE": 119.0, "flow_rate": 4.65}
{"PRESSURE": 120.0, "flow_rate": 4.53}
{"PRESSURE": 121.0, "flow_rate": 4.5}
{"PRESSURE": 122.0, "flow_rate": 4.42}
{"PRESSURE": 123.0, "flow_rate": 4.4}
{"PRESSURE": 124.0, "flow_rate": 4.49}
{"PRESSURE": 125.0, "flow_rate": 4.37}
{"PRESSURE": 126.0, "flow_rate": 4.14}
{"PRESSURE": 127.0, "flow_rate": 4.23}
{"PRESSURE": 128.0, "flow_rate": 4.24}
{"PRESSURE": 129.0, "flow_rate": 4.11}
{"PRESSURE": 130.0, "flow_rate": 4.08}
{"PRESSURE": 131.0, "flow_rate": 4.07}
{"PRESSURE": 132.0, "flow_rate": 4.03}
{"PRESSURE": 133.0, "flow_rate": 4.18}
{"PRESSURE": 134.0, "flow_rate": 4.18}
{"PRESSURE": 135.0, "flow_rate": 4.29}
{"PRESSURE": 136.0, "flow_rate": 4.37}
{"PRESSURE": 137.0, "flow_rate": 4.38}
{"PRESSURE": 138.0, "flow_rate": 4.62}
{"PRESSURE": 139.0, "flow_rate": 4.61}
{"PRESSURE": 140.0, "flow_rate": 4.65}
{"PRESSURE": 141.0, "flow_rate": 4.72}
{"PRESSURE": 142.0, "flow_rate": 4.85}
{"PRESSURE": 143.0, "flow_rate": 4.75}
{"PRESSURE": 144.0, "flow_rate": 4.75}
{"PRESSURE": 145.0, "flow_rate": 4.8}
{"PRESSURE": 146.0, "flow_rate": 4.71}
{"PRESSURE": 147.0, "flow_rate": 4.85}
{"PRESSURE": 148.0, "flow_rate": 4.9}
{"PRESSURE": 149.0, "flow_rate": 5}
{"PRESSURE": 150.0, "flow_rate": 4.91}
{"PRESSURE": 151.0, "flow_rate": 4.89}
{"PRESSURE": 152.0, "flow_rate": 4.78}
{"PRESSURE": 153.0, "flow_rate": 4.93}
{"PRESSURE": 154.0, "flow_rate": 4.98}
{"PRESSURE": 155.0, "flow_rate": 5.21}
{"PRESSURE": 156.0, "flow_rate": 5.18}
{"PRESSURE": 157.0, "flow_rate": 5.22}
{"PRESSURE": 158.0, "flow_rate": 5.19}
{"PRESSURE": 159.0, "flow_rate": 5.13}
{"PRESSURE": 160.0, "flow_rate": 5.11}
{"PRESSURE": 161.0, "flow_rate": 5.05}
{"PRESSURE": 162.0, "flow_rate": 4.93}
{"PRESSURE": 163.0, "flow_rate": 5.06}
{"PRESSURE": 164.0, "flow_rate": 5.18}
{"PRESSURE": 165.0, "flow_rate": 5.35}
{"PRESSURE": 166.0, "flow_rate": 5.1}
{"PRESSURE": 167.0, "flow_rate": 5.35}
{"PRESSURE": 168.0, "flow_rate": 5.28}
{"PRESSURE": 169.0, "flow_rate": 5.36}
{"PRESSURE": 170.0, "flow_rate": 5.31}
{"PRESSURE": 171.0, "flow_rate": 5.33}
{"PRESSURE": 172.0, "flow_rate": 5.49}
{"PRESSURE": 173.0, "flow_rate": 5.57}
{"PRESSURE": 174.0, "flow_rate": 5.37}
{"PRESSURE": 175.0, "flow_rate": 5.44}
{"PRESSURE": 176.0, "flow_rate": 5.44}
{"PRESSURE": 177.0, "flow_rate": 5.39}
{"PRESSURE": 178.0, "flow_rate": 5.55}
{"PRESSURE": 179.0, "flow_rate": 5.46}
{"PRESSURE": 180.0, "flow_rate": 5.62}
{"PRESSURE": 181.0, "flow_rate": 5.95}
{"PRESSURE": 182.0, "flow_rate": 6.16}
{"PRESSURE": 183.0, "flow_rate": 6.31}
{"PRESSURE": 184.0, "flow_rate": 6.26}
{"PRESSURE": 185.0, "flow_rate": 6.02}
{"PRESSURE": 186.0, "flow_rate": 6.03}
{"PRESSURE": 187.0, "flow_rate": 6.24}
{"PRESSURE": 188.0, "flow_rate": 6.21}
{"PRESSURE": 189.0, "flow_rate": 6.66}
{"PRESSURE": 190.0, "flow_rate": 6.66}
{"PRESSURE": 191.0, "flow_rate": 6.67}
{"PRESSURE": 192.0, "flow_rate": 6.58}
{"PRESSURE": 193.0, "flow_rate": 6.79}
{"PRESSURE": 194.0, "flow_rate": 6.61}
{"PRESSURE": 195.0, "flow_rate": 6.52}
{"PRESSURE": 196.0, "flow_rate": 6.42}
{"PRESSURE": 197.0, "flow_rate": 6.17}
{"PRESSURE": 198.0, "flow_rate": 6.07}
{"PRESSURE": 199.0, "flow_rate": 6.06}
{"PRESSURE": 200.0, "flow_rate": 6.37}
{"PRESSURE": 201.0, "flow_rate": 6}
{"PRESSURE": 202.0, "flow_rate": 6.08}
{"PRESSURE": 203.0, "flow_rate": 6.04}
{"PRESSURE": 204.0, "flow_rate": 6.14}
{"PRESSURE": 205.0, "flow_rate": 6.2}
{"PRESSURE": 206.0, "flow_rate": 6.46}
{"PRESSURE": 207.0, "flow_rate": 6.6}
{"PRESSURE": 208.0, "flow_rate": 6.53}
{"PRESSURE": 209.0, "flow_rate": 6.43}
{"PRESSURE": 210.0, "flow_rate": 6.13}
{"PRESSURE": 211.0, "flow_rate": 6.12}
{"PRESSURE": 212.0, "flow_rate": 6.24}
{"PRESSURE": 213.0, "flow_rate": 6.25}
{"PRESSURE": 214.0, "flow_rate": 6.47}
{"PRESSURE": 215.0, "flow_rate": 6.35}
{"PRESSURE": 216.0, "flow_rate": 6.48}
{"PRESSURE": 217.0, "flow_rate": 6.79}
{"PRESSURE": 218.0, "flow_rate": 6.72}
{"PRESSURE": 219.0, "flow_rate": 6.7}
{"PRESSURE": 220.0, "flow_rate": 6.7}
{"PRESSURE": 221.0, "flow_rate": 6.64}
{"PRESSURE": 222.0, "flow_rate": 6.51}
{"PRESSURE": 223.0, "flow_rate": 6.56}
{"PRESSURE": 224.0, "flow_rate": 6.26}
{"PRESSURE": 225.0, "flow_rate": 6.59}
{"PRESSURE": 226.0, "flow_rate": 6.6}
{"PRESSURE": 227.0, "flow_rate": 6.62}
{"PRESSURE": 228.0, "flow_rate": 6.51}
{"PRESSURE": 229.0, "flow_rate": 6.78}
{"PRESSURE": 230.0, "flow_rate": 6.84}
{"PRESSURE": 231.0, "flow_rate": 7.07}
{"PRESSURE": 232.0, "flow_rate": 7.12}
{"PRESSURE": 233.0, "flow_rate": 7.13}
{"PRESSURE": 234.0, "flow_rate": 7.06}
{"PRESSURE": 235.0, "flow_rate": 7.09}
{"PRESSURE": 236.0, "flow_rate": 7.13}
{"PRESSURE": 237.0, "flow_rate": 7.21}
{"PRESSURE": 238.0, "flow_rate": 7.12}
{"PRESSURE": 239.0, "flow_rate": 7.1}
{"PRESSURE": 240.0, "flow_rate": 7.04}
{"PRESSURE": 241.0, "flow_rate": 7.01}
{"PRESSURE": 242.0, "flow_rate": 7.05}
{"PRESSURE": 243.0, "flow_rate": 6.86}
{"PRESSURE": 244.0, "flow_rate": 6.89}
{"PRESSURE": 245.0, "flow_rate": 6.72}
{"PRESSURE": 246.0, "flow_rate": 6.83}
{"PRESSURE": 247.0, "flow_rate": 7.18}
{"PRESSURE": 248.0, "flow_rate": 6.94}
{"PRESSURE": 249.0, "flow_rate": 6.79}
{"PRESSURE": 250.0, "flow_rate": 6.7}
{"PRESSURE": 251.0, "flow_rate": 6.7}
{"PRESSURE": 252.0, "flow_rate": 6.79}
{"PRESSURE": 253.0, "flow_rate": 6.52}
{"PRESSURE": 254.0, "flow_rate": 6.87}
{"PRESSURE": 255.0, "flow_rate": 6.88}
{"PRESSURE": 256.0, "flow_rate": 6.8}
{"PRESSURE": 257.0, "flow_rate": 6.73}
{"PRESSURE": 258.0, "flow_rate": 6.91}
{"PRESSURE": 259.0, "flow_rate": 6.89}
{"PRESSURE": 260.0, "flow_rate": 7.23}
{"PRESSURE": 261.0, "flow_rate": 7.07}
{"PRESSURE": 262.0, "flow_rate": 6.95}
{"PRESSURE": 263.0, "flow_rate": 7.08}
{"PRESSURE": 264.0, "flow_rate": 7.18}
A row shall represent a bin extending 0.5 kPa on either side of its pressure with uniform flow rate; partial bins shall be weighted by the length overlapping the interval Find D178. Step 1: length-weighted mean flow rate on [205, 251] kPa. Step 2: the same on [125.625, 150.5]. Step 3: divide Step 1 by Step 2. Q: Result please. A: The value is 1.50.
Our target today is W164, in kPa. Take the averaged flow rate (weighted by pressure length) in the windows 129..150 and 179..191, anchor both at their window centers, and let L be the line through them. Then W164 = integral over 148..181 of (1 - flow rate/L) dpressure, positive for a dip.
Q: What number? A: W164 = 1.2 kPa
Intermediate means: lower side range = 4.54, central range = 5.23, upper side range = 6.18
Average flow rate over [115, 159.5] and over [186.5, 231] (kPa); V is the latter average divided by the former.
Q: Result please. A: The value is 1.4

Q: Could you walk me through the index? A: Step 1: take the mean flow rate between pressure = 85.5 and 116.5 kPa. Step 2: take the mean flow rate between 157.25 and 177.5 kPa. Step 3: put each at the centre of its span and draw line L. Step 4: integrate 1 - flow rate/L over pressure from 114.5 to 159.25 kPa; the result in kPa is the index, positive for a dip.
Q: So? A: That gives 0.97 kPa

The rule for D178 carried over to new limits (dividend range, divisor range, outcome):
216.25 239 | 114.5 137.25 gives 1.56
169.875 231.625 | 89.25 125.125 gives 1.45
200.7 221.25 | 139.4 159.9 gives 1.30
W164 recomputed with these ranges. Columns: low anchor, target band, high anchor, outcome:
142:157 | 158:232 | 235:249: -1.8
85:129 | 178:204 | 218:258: -1.5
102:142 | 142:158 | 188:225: 0.5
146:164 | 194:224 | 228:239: 0.1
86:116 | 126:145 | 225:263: 1.5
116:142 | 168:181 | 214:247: 0.1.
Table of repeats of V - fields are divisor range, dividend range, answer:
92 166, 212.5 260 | 1.48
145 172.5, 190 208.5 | 1.25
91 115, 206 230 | 1.51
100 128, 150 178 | 1.16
